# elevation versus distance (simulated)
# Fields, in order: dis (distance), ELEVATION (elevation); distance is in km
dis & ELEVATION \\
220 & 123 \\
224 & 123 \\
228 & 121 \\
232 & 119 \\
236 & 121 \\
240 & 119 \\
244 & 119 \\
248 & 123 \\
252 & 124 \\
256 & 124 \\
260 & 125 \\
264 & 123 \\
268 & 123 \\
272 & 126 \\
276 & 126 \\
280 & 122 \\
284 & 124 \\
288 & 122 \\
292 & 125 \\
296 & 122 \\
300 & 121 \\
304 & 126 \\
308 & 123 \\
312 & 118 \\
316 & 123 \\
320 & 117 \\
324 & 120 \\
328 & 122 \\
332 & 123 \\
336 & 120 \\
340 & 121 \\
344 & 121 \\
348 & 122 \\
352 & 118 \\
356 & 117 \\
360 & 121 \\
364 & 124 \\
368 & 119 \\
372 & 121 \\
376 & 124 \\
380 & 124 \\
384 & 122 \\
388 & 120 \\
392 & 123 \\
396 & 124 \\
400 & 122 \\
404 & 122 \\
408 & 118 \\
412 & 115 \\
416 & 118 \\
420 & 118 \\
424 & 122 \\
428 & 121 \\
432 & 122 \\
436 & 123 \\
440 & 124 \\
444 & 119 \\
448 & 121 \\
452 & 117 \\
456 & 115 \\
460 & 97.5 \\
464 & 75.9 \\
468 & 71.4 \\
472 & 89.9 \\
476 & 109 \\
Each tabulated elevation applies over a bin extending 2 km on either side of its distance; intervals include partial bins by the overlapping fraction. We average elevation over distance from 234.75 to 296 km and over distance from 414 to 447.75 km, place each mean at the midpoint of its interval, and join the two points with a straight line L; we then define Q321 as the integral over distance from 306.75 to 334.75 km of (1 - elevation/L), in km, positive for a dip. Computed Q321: 0.4 km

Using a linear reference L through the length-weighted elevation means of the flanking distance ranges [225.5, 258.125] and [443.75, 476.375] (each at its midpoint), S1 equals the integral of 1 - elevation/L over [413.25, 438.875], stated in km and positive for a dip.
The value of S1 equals -4.2 km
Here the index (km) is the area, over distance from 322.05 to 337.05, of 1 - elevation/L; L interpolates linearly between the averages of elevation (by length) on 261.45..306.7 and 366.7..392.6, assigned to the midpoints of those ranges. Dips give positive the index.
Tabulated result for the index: 0.2 km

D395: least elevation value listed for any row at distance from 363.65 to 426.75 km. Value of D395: 115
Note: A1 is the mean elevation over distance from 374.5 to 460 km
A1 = 120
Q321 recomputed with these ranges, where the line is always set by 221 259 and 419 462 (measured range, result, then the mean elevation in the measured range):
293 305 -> -0.23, 123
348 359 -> 0.09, 119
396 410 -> -0.28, 121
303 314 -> -0.15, 122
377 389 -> -0.32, 122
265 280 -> -0.43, 124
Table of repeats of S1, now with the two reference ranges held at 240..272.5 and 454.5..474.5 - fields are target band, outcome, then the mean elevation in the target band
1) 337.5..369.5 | -3.85 km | 120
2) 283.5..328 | -2.62 km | 122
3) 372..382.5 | -1.99 km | 123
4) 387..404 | -3.64 km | 122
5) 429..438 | -2.62 km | 122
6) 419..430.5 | -2.93 km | 121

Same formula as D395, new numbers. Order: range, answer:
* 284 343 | 117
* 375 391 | 120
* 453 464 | 75.9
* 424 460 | 97.5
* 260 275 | 123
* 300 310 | 121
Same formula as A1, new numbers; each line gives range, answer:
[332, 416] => 121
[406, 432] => 119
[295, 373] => 121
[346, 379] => 121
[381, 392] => 122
